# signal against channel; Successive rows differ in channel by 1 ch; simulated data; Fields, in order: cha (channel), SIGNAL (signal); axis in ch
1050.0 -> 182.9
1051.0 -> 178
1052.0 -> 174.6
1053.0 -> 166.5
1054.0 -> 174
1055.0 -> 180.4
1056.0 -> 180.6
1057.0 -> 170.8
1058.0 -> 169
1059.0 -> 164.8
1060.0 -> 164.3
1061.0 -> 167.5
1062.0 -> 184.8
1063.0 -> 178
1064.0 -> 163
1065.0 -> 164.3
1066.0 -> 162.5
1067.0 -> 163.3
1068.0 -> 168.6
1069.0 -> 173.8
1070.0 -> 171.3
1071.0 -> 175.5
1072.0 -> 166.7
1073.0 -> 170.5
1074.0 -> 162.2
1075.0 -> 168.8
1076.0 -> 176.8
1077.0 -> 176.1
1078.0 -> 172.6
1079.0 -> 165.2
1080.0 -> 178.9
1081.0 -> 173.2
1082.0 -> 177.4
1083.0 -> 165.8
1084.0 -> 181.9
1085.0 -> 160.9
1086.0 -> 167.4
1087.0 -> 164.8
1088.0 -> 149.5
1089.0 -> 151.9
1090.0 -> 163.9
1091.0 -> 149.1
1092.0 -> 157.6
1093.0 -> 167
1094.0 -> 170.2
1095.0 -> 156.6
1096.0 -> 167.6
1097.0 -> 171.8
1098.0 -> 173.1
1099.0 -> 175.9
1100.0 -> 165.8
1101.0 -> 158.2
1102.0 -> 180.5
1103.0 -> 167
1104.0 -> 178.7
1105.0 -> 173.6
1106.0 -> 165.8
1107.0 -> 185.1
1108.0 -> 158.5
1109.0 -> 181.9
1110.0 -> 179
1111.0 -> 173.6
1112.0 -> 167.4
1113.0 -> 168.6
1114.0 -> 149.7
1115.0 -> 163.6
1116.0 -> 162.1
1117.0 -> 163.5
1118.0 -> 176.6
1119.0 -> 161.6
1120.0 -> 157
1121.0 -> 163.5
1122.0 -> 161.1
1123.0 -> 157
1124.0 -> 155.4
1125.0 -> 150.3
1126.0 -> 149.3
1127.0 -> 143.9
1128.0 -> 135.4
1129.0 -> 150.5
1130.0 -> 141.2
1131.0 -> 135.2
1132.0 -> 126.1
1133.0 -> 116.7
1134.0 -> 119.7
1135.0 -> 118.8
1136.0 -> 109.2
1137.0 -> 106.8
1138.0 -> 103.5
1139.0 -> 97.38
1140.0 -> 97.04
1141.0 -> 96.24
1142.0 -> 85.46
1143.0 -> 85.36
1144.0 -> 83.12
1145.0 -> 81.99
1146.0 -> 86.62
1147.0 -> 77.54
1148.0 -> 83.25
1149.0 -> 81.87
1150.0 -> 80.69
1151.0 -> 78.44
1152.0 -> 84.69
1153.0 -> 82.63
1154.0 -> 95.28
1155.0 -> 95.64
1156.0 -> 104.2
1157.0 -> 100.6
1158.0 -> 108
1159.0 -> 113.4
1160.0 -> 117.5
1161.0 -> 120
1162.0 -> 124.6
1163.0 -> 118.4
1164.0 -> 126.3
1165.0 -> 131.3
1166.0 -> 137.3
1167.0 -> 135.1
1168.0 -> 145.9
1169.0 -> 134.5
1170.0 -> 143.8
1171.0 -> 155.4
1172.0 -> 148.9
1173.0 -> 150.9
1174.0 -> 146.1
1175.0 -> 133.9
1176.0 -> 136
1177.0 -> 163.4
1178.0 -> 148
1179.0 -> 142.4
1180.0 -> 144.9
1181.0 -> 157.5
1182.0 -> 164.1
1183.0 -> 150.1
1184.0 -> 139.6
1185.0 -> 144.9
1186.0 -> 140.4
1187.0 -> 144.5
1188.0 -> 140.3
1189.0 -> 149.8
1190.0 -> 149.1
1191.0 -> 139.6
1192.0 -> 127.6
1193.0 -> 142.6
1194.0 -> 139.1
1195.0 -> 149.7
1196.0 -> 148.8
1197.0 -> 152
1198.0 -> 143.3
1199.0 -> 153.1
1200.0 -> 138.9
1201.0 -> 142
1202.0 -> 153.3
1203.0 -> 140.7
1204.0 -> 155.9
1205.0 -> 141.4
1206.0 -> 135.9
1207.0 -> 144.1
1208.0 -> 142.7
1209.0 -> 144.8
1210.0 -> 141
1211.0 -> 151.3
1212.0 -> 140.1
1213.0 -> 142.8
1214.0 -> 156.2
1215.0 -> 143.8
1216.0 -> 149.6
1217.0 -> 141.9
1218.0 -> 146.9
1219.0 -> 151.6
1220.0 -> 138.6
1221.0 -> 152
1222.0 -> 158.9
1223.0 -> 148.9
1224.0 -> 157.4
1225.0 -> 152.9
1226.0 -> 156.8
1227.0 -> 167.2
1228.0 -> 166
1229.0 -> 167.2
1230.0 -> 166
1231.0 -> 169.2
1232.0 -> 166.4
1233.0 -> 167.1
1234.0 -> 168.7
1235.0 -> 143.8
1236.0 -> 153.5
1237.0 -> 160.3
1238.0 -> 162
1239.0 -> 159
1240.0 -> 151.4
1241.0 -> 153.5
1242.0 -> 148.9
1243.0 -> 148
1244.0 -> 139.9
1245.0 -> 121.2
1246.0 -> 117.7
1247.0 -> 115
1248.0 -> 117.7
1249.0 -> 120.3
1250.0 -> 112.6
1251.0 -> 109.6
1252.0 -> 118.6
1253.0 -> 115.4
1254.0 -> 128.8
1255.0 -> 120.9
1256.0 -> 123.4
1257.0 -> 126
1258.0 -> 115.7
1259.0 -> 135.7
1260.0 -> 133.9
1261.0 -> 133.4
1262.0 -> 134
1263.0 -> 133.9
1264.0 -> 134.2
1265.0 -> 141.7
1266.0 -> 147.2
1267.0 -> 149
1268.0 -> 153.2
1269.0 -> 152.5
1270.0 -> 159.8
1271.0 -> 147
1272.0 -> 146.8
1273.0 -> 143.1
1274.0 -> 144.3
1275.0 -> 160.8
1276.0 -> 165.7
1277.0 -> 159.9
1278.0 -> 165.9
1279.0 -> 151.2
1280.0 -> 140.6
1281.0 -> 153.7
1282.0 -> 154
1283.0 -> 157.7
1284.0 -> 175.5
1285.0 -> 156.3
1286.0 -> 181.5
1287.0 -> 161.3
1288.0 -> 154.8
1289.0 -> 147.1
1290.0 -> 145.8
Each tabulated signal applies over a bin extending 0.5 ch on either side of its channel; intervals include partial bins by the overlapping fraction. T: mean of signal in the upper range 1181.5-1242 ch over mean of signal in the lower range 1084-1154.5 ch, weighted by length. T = 1.07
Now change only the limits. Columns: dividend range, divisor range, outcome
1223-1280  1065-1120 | 0.86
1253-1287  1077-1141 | 0.94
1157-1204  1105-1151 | 1.06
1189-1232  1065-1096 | 0.89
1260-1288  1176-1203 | 1.04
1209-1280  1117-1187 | 1.15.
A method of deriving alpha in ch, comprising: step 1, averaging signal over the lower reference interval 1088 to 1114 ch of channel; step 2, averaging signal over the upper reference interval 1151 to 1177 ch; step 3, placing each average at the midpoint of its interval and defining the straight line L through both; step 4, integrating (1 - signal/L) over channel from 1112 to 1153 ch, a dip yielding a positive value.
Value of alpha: 6.6 ch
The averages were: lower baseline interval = 168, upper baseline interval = 124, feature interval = 124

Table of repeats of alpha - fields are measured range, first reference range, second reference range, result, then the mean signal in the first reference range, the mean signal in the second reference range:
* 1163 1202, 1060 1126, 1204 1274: 2.2 ch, 167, 144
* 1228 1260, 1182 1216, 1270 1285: 2.3 ch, 145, 155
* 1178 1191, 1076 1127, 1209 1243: 0.9 ch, 166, 154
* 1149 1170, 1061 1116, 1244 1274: 5.7 ch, 169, 132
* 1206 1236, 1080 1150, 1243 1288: -2.3 ch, 146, 141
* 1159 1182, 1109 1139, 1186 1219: 1.0 ch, 147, 145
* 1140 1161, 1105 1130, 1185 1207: 8.5 ch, 162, 144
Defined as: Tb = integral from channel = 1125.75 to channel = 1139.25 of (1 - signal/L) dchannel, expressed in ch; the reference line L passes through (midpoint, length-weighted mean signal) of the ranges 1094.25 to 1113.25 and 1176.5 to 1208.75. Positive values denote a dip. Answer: 3.1 ch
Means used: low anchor 171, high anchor 146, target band 125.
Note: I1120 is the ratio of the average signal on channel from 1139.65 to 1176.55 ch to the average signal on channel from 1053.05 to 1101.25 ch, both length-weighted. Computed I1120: 0.7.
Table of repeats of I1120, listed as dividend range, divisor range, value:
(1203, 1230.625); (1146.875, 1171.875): 1.34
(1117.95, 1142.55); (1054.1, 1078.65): 0.77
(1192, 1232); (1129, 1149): 1.45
